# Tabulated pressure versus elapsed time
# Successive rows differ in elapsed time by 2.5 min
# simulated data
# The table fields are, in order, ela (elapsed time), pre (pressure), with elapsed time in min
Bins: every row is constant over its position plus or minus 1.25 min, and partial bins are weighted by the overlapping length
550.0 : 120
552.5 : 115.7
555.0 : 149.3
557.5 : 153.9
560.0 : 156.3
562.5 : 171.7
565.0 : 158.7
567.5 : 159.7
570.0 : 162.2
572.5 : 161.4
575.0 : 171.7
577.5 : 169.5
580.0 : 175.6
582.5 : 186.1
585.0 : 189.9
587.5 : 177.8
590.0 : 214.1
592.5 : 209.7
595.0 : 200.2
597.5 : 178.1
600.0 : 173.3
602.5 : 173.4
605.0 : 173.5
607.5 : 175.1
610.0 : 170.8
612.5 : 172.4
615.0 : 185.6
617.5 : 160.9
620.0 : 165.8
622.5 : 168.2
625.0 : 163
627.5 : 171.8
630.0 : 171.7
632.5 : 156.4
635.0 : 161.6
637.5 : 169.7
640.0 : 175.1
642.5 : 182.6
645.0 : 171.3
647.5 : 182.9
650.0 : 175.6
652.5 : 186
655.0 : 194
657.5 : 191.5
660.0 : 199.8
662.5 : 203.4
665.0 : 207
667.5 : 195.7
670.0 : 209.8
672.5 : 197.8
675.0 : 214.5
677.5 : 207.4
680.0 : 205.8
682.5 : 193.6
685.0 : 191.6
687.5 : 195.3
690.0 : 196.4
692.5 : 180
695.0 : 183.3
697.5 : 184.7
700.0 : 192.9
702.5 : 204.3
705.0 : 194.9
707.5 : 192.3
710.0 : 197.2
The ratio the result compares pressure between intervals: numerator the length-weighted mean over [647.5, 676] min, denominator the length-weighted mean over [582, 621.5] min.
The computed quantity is 1.1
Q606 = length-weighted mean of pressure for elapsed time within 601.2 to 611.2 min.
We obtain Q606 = 173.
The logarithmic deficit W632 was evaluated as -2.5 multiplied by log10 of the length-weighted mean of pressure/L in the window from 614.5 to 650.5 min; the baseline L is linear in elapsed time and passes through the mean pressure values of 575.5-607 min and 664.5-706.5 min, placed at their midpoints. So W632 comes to 0.12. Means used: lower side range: 185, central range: 170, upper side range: 197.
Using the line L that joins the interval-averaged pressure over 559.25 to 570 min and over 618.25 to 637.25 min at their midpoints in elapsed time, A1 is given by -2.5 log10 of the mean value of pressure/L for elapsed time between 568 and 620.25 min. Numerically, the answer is -0.094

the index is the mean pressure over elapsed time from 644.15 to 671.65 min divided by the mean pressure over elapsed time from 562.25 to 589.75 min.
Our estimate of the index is 1.12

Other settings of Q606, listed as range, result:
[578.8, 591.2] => 189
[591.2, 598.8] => 196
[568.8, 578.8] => 166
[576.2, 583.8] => 177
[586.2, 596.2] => 200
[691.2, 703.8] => 189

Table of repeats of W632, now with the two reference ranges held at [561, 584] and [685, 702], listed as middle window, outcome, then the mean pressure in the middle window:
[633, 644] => 0.06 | 171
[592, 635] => 0.01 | 174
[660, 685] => -0.10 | 203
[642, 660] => -0.01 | 185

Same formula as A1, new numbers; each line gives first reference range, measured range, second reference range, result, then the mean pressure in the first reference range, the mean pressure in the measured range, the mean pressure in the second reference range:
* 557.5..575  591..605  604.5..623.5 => -0.11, 162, 186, 172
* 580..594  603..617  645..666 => 0.11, 194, 175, 191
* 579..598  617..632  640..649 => 0.10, 192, 167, 178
